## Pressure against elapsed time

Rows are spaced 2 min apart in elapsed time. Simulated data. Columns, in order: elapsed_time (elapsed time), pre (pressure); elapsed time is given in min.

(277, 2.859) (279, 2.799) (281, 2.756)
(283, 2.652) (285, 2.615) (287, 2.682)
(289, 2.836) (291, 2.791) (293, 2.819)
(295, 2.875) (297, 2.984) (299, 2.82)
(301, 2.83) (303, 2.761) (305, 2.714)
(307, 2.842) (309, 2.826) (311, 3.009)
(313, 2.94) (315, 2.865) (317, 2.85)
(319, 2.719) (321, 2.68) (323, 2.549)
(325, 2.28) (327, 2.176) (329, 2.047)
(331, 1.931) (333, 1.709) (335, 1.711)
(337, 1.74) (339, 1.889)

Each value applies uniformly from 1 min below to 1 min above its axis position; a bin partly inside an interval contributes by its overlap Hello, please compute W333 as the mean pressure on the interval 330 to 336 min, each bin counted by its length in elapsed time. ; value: 1.78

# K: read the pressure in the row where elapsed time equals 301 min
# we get 2.83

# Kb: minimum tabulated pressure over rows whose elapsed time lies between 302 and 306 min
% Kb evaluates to 2.714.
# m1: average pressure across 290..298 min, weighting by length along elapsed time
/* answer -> 2.87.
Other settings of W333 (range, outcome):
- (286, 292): 2.77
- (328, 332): 1.99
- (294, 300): 2.89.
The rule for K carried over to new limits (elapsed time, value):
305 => 2.714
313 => 2.94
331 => 1.931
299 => 2.82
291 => 2.791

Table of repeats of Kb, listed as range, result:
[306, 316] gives 2.826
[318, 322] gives 2.68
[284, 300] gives 2.615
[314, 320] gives 2.719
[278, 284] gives 2.652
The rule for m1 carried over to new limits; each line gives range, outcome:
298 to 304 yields 2.8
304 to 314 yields 2.87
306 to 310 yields 2.83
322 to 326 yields 2.41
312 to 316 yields 2.9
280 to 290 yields 2.71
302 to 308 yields 2.77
